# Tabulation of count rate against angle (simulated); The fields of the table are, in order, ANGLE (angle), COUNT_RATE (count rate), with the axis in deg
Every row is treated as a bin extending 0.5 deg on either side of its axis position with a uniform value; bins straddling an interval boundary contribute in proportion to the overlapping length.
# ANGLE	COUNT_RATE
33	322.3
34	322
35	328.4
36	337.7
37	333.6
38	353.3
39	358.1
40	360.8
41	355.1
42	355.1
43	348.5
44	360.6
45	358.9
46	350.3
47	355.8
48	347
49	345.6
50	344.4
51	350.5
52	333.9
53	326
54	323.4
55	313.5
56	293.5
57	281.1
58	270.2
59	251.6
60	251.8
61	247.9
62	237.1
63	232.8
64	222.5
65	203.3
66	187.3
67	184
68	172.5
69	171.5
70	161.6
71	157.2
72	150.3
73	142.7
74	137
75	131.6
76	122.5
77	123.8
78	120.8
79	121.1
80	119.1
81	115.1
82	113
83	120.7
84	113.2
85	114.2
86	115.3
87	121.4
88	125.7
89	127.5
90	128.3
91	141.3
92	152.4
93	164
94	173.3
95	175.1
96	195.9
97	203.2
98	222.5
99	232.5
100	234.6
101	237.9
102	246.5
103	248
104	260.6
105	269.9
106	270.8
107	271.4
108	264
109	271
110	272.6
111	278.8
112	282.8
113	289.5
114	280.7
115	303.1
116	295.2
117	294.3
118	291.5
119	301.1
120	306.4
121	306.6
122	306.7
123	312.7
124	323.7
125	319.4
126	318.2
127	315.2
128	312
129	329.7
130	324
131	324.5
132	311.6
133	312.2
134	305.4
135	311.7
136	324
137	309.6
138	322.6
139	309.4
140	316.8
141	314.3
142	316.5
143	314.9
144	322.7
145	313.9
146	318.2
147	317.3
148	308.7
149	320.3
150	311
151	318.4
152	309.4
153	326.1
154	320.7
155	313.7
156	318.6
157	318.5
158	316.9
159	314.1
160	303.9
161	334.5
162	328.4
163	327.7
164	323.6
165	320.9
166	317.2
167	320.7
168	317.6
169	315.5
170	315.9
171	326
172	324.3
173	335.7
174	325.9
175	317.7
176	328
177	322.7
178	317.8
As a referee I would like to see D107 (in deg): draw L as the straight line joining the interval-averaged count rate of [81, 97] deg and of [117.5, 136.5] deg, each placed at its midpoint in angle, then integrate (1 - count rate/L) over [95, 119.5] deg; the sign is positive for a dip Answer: -4.3 deg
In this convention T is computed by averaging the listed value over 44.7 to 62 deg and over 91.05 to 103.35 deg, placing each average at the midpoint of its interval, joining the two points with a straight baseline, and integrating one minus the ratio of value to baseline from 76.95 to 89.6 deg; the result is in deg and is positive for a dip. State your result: 6.3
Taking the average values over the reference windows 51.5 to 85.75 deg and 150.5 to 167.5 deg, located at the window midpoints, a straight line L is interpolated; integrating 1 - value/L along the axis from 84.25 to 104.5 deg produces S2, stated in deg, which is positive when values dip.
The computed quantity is 4.4 deg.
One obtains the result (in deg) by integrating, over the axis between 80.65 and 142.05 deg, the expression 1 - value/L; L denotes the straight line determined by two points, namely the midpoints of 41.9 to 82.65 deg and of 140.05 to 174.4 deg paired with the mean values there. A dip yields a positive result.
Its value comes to 6.8 deg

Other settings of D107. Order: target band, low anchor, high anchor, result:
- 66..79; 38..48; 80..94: 3.5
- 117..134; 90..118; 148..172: -2.6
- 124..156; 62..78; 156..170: -4.0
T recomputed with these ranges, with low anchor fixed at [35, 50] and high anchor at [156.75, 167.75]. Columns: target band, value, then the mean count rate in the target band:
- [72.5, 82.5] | 6.35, 125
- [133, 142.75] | 0.37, 314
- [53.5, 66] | 3.19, 258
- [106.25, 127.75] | 2.36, 295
